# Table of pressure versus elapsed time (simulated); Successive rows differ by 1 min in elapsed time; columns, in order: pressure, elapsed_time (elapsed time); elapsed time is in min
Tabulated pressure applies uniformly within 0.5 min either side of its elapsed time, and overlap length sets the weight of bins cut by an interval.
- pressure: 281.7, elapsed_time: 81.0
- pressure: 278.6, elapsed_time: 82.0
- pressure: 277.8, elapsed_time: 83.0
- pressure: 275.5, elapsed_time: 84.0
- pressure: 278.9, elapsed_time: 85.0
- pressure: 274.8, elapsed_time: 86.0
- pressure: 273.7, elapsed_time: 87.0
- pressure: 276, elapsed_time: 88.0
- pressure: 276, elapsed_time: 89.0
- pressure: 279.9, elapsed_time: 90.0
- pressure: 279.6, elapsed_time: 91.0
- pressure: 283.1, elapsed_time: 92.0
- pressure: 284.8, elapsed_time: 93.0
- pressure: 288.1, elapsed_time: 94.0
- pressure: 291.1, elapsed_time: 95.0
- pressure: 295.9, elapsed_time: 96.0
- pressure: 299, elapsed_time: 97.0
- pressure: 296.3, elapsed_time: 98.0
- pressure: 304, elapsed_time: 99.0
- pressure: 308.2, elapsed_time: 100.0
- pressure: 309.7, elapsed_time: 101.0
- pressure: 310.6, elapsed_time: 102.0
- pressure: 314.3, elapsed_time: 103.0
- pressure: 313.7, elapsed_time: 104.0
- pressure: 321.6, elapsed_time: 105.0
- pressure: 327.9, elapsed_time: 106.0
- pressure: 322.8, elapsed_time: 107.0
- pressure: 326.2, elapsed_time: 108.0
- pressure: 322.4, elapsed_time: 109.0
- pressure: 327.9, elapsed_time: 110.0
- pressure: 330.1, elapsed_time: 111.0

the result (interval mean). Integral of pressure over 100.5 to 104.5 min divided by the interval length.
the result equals 312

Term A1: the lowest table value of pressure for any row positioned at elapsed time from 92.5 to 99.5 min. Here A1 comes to 284.8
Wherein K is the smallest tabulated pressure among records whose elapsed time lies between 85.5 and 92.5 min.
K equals 273.7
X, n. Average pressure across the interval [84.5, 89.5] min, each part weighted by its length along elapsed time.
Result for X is 276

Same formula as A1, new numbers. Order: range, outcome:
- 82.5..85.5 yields 275.5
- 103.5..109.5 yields 313.7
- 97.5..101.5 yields 296.3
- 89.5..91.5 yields 279.6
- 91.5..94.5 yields 283.1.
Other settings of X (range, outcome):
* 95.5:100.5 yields 301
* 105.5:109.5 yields 325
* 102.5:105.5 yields 317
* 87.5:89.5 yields 276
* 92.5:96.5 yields 290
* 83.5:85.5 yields 277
